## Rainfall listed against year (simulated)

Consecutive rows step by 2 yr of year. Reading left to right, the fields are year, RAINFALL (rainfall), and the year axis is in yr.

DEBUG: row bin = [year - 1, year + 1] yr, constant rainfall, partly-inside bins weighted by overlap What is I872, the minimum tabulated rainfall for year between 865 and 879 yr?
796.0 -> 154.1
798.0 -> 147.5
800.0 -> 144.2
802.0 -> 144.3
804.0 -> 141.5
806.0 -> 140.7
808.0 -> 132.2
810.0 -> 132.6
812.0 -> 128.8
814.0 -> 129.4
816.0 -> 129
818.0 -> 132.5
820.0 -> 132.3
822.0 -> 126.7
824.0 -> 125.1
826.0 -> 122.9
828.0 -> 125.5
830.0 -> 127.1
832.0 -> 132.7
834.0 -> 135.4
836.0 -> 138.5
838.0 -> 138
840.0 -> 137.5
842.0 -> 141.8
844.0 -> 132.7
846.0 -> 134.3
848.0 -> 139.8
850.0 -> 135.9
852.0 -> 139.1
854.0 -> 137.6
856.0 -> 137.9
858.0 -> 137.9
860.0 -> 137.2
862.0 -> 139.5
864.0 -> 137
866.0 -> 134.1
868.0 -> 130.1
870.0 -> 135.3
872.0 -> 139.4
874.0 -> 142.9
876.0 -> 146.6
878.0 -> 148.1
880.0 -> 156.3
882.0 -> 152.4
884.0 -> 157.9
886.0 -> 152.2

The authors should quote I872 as 130.1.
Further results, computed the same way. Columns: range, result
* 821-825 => 125.1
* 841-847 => 132.7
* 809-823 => 126.7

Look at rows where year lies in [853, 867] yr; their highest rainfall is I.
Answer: 139.5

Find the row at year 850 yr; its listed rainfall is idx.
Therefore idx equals 135.9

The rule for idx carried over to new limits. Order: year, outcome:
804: 141.5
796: 154.1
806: 140.7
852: 139.1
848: 139.8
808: 132.2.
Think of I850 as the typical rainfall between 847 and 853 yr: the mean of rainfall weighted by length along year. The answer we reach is 138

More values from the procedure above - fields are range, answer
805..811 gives 135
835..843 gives 139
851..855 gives 138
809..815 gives 130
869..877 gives 141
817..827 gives 128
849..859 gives 138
